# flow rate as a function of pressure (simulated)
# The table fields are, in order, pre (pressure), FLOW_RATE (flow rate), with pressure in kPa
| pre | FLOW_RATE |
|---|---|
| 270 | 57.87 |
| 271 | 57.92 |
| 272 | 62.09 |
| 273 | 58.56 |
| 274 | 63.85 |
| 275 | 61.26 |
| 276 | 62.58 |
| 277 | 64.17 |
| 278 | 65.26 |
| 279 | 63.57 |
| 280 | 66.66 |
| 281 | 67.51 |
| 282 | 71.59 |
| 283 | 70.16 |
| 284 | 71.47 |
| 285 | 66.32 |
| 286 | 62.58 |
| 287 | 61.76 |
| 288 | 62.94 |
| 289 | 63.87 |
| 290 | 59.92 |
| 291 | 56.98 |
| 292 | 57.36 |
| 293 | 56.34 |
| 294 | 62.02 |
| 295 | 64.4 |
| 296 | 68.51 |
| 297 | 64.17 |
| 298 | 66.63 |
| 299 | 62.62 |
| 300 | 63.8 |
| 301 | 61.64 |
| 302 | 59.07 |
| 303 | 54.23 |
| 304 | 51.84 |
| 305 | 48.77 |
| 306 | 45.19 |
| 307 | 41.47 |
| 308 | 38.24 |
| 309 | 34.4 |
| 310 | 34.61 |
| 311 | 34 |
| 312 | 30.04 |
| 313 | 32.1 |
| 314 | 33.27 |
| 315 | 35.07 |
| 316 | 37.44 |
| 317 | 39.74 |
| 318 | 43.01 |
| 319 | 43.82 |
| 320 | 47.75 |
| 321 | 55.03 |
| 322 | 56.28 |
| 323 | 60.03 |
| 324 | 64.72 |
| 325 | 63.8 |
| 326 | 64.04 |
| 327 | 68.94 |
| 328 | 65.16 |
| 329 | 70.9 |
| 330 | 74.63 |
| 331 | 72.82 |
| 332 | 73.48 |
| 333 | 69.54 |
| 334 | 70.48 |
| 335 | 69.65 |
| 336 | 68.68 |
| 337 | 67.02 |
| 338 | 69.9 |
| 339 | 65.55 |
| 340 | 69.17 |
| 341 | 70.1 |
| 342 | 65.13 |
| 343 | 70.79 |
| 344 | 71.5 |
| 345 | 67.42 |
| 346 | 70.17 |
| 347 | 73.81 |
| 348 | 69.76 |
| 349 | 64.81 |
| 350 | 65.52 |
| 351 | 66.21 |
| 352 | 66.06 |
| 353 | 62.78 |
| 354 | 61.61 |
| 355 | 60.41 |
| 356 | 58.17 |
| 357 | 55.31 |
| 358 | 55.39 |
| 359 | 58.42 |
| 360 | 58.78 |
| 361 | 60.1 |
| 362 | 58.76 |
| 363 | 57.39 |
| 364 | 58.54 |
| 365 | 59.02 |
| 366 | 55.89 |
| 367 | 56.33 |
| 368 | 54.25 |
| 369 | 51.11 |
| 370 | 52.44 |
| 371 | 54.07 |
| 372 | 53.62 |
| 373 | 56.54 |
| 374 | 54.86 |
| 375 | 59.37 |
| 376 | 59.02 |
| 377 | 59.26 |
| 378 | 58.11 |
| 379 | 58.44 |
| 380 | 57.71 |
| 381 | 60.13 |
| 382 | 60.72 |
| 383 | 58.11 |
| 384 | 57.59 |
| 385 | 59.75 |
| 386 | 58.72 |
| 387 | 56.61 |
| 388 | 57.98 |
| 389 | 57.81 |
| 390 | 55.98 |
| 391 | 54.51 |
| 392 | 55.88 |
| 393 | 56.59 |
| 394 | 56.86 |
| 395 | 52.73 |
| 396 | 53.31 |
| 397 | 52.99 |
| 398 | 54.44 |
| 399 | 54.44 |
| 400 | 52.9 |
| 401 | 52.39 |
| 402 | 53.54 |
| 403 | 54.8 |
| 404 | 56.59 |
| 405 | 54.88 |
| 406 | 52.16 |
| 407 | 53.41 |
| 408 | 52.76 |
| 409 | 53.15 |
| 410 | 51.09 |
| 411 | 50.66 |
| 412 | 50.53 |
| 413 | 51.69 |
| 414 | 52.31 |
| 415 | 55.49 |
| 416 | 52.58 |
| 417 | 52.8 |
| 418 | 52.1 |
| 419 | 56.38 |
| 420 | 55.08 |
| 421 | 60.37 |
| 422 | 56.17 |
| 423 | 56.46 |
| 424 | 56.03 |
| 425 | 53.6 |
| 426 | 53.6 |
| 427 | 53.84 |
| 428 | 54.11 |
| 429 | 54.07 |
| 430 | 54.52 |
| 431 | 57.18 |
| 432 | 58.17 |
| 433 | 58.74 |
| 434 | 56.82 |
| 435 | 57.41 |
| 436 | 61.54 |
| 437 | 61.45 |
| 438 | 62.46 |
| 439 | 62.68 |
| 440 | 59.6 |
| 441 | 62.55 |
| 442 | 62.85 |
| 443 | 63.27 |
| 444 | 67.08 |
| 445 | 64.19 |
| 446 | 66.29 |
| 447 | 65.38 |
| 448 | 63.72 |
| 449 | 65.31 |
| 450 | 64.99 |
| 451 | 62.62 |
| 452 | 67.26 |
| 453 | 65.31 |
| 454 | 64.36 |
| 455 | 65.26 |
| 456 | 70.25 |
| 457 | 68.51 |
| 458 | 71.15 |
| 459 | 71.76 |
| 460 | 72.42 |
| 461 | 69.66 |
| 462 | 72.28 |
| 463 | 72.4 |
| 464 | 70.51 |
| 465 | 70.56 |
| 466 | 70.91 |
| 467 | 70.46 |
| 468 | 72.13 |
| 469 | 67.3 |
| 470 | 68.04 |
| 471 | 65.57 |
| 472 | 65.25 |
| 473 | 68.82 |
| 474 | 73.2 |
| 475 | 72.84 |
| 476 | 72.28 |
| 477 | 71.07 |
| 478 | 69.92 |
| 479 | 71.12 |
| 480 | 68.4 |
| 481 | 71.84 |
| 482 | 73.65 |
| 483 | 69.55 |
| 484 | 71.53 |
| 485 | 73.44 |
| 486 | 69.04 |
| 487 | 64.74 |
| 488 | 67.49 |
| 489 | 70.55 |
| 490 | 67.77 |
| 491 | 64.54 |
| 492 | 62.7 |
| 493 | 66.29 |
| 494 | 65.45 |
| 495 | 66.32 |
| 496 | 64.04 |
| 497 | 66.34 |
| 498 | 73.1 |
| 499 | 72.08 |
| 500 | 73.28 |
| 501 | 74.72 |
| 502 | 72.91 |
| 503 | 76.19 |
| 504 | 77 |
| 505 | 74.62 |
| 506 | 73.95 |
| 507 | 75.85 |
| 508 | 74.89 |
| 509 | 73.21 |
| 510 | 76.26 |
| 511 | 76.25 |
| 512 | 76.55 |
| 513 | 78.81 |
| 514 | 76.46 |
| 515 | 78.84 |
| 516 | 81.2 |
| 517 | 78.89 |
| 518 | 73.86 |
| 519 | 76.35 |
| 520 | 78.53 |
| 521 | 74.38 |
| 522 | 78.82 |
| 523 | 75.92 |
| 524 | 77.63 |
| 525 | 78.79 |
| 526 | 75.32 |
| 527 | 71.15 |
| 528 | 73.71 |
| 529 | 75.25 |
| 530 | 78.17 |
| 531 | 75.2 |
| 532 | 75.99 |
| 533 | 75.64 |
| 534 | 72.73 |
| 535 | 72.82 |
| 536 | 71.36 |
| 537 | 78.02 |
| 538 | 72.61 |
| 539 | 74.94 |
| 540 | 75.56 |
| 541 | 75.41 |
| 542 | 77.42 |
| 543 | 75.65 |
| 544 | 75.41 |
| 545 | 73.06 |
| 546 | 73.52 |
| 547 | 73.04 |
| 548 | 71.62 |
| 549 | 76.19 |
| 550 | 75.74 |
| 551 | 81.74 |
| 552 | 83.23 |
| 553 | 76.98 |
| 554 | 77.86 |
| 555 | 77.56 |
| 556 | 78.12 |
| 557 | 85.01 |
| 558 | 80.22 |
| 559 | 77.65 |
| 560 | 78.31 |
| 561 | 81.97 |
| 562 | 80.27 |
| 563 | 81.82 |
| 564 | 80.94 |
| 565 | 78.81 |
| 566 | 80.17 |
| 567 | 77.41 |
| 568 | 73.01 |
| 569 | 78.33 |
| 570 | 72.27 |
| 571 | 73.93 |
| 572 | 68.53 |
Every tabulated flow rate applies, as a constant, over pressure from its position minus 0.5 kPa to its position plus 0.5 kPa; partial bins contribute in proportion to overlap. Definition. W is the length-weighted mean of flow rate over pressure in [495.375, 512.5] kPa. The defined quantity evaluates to 73.5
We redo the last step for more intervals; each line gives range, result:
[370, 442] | 56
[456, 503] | 69.8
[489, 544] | 74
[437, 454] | 64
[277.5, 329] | 55.4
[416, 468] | 62.5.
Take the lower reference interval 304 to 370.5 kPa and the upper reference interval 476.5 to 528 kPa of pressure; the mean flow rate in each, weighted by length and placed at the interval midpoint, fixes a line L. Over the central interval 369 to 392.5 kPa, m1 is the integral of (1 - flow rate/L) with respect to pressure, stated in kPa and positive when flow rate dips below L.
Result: 1.7 kPa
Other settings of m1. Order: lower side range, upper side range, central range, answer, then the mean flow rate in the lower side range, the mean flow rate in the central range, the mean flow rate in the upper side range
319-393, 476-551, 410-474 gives 5.8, 61.6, 62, 73.4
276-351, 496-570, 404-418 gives 3.0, 59.7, 52.7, 76.2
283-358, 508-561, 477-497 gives 1.2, 59.2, 68.4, 76.4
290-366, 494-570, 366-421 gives 7.6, 58.6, 55.2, 75.9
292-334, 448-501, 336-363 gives -3.4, 54.2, 64.7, 69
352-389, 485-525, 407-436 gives 4.1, 57.8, 54.7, 73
